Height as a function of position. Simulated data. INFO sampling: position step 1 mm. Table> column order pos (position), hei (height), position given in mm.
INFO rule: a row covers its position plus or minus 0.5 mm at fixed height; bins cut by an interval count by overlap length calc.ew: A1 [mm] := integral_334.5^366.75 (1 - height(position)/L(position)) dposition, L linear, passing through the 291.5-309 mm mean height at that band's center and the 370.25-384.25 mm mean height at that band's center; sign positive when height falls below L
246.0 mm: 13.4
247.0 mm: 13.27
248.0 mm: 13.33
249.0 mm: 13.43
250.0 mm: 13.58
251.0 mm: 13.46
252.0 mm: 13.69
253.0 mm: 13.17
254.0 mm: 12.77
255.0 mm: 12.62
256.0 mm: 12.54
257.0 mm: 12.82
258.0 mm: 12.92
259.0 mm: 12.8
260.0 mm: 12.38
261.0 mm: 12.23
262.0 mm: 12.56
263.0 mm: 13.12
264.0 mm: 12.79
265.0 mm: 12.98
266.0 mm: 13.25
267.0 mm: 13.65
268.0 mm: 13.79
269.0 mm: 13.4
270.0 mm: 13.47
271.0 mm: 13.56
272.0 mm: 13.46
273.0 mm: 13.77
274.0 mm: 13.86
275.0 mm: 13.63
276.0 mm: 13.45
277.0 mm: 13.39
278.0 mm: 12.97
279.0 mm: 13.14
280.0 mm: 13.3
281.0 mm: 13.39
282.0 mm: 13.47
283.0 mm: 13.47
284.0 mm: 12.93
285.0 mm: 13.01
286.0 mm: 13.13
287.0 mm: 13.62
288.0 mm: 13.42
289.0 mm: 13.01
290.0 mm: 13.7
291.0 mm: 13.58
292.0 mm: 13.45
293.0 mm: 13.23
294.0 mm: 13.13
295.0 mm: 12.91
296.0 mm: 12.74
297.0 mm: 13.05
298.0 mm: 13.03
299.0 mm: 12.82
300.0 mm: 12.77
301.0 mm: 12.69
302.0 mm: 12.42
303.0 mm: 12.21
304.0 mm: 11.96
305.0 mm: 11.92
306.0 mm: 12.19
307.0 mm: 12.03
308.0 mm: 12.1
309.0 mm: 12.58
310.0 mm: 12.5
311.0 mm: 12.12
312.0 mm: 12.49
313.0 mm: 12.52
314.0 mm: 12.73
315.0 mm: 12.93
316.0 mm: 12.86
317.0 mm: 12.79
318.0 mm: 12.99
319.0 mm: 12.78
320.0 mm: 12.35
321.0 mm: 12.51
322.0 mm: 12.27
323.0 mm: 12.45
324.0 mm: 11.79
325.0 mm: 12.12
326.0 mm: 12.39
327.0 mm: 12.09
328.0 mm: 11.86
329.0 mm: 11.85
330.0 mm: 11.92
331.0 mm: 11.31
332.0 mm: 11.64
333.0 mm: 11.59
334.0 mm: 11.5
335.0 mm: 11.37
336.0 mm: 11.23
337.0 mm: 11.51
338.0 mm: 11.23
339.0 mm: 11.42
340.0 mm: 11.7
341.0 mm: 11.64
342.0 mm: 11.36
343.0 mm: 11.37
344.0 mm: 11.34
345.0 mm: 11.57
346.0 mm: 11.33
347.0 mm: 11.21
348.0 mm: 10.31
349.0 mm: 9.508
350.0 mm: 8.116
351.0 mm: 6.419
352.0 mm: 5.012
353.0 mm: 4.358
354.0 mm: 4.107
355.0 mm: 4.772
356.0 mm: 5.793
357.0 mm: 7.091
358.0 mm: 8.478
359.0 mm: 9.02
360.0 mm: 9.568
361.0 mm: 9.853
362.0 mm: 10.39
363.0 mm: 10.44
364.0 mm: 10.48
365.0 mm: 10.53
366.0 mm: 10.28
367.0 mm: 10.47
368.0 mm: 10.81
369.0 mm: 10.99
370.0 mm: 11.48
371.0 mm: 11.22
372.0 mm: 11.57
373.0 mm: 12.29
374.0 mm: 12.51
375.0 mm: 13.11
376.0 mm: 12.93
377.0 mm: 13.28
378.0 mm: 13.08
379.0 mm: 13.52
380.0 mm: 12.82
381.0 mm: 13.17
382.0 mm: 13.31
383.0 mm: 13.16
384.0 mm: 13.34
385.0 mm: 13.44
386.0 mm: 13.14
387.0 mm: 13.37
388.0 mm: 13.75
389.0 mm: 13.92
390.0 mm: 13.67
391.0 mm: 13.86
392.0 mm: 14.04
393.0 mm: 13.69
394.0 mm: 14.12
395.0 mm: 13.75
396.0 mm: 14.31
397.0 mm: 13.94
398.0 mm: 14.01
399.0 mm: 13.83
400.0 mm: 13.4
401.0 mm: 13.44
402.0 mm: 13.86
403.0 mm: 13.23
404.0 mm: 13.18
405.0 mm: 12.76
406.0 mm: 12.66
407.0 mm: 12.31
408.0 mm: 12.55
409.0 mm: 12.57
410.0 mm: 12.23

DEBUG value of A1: 8.2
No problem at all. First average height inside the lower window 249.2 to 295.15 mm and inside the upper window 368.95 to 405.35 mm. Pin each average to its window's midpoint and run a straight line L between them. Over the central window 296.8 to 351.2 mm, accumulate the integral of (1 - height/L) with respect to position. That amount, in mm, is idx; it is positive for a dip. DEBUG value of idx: 5.6 mm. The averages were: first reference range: 13.2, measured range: 11.9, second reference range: 13.2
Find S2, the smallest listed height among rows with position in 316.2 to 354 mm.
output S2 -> 4.107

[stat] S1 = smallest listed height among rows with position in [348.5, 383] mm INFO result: 4.107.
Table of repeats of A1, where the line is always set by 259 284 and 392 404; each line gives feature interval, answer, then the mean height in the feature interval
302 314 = 1.0 mm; 12.3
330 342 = 1.8 mm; 11.5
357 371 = 3.6 mm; 10.1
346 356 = 4.7 mm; 7.24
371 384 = 0.8 mm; 12.8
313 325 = 0.8 mm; 12.6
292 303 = 0.4 mm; 12.9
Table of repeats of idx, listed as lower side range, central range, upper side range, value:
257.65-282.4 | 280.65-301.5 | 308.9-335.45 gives -0.6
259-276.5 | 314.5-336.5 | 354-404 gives 0.8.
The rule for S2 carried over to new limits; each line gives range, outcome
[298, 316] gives 11.92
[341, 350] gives 8.116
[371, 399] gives 11.22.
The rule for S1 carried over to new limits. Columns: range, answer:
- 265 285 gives 12.93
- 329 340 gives 11.23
